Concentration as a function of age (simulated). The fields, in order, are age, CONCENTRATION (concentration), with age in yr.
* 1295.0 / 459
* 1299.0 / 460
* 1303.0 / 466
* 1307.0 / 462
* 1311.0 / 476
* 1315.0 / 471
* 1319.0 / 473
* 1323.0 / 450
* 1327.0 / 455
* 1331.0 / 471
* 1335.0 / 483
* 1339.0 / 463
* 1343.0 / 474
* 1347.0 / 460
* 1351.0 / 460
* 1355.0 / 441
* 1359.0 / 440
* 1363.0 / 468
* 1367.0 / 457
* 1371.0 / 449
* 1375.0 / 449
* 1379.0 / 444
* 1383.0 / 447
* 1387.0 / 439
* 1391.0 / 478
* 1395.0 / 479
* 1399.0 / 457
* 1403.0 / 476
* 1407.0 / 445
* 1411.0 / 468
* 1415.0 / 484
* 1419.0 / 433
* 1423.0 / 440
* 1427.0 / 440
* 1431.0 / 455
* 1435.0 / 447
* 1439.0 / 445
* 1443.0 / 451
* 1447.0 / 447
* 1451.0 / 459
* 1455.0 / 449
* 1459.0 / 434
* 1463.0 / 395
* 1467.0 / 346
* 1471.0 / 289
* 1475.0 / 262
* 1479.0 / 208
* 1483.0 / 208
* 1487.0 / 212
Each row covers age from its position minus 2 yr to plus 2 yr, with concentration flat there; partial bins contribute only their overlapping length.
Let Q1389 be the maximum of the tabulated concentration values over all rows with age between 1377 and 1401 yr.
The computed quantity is 479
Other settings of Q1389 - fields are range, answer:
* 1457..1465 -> 434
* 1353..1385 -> 468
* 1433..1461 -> 459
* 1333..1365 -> 483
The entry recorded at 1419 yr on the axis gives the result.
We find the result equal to 433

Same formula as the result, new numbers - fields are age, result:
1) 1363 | 468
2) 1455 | 449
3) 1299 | 460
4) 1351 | 460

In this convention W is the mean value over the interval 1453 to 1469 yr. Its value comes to 406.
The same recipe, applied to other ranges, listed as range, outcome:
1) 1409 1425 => 456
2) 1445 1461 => 447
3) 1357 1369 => 455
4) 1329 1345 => 473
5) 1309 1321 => 473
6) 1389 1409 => 467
